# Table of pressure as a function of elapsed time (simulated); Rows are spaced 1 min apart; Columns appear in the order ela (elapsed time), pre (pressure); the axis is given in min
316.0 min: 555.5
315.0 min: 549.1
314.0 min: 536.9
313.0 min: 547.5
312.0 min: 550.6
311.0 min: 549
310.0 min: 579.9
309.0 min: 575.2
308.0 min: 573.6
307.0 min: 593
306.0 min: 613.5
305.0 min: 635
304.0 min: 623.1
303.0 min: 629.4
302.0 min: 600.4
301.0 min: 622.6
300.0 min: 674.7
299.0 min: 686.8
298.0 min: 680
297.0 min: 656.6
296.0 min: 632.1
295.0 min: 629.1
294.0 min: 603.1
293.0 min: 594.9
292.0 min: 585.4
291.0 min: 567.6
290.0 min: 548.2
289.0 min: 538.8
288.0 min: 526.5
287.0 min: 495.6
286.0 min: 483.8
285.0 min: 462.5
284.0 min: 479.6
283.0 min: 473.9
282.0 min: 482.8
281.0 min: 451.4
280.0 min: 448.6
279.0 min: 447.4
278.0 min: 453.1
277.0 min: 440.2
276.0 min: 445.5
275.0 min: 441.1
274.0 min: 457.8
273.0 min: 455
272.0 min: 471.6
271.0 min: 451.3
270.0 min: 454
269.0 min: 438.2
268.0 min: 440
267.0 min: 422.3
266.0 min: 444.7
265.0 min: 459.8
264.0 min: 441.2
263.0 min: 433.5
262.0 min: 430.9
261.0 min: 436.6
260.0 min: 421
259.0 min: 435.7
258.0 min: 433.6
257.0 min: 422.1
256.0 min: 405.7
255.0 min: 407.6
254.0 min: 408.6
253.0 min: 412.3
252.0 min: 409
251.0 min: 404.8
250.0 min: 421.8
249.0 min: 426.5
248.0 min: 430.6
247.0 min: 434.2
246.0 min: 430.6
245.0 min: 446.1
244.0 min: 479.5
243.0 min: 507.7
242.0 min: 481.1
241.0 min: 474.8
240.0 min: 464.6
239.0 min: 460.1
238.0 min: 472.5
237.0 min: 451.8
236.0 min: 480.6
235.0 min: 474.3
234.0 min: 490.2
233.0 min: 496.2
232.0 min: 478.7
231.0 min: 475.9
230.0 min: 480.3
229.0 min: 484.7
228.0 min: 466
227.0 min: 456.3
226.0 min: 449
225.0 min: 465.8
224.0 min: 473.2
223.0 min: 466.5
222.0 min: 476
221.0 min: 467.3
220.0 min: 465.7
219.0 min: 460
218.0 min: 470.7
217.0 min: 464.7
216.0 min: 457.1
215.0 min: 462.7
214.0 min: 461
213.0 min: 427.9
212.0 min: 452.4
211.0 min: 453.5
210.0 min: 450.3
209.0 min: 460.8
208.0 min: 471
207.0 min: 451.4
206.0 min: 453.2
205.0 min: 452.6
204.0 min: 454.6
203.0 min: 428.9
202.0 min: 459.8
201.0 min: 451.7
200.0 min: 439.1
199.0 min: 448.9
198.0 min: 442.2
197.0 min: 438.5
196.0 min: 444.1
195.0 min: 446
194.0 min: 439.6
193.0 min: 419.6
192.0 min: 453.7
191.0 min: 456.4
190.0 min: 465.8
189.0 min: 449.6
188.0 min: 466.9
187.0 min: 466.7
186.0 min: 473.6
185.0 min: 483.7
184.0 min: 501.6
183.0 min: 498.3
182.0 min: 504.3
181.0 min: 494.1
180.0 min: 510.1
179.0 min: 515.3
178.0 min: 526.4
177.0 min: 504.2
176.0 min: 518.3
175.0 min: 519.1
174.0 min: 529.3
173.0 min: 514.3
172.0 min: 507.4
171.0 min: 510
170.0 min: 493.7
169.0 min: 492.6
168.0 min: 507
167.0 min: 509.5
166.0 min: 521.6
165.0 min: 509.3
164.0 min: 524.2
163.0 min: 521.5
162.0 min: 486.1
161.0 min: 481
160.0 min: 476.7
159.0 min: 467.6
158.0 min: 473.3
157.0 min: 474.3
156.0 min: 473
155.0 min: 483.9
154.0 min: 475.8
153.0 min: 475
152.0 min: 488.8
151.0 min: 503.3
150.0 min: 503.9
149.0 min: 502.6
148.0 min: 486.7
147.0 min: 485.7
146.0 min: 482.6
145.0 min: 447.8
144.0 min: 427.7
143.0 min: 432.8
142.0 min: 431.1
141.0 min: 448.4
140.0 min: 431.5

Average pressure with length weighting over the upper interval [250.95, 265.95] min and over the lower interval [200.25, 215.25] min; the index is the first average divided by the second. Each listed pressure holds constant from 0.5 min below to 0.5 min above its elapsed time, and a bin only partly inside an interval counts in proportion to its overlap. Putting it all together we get 0.9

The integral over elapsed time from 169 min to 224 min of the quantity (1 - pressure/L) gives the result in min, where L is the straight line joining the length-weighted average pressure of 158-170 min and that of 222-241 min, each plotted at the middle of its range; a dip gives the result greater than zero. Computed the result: 1.71 min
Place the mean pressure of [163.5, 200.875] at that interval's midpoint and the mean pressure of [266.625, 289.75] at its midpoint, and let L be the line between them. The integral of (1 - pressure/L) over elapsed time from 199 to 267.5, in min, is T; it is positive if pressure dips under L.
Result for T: 3.2 min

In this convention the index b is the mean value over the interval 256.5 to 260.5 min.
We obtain 428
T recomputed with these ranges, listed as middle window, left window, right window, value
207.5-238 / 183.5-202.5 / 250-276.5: -1.40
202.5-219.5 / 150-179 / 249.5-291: 0.82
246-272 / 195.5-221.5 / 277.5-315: 4.36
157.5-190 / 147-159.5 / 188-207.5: -2.15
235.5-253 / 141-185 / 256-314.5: 2.03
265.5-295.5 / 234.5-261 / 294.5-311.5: 3.36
